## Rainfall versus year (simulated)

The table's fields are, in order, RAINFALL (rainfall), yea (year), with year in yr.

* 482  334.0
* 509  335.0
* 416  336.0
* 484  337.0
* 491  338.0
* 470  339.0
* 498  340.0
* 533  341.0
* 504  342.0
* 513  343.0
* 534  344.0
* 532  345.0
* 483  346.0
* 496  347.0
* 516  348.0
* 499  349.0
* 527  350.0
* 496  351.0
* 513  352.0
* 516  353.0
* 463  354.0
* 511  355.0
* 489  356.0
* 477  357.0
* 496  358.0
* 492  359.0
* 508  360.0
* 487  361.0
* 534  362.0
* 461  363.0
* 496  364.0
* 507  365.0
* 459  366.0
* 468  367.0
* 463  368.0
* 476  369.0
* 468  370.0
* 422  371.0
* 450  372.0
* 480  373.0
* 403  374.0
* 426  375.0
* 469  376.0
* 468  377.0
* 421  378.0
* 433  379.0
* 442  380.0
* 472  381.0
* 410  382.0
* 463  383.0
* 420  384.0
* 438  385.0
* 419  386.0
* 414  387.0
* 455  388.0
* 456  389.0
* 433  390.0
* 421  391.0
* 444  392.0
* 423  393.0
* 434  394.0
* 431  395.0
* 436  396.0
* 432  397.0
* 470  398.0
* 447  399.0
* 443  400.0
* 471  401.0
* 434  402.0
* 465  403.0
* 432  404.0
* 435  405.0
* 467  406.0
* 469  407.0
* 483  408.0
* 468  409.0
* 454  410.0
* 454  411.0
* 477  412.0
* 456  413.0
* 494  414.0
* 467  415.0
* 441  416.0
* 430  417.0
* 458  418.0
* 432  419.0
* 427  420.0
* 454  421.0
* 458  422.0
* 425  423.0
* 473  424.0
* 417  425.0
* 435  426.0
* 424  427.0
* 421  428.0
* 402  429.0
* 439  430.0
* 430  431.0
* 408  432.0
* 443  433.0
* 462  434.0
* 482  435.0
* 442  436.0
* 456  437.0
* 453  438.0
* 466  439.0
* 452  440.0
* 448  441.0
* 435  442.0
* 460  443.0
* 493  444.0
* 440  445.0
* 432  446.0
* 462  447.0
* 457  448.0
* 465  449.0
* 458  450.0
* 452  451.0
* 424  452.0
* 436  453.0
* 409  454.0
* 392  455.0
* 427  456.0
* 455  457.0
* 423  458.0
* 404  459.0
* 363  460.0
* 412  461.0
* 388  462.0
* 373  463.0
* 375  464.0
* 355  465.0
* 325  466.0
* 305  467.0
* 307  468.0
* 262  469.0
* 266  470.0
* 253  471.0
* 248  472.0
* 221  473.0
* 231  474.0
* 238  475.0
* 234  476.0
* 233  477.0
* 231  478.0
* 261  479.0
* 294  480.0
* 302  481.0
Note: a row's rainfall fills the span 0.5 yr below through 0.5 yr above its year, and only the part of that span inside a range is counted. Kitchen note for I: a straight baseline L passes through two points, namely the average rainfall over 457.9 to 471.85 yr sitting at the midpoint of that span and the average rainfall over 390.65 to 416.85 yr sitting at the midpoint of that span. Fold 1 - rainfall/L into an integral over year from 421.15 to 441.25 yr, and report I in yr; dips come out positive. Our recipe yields -2.1 yr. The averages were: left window 452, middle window 442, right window 339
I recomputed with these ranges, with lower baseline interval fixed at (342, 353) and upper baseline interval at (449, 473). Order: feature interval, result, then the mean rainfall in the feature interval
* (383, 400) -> 0.7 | 437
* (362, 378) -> 0.7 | 462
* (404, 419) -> -1.0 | 459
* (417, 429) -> -0.6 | 437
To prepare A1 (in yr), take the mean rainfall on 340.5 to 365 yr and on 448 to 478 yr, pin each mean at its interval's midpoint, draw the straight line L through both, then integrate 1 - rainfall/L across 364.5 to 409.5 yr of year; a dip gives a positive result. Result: 0.71 yr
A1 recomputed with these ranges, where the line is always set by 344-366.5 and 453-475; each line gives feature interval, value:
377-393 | 0.7 yr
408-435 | -2.8 yr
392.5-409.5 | -0.7 yr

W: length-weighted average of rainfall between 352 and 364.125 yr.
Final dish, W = 495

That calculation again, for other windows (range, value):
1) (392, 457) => 446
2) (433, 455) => 450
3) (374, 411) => 444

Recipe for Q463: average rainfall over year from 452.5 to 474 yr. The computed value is 350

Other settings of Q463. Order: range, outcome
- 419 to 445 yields 444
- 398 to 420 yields 456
